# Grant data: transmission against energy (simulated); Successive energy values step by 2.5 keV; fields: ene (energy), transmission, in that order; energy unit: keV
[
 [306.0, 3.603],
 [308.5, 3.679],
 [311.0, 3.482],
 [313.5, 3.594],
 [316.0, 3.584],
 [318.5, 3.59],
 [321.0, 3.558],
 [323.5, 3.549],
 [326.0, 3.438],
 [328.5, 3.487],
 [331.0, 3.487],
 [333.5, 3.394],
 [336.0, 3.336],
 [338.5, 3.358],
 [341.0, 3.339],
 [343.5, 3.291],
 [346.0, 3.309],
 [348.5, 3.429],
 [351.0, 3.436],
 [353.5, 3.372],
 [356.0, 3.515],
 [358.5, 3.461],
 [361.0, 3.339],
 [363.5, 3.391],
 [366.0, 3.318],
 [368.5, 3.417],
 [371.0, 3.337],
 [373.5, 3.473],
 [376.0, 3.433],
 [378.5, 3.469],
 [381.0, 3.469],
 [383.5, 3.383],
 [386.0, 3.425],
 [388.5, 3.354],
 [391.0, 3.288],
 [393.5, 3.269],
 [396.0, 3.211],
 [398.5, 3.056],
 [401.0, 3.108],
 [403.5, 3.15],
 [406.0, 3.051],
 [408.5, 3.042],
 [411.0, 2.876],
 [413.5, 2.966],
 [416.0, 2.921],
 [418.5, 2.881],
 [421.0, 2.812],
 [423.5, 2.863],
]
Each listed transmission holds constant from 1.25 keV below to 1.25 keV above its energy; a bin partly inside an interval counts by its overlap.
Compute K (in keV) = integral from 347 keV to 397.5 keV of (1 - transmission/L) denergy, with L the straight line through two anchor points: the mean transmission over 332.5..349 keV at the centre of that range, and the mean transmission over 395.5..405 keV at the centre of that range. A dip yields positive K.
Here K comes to -2.5 keV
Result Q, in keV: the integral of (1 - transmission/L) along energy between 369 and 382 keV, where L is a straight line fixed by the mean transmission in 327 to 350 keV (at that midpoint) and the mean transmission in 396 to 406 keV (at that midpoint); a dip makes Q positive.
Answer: -0.9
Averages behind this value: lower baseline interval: 3.38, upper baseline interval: 3.11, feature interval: 3.43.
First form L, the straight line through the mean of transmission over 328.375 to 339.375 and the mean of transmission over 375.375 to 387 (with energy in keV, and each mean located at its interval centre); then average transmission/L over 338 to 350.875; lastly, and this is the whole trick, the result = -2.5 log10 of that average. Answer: 0.02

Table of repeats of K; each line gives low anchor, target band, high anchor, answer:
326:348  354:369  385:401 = -0.4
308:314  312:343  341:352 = 0.0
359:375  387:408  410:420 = -0.7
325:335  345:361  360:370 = -0.1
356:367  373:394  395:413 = -1.1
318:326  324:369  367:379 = 1.1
